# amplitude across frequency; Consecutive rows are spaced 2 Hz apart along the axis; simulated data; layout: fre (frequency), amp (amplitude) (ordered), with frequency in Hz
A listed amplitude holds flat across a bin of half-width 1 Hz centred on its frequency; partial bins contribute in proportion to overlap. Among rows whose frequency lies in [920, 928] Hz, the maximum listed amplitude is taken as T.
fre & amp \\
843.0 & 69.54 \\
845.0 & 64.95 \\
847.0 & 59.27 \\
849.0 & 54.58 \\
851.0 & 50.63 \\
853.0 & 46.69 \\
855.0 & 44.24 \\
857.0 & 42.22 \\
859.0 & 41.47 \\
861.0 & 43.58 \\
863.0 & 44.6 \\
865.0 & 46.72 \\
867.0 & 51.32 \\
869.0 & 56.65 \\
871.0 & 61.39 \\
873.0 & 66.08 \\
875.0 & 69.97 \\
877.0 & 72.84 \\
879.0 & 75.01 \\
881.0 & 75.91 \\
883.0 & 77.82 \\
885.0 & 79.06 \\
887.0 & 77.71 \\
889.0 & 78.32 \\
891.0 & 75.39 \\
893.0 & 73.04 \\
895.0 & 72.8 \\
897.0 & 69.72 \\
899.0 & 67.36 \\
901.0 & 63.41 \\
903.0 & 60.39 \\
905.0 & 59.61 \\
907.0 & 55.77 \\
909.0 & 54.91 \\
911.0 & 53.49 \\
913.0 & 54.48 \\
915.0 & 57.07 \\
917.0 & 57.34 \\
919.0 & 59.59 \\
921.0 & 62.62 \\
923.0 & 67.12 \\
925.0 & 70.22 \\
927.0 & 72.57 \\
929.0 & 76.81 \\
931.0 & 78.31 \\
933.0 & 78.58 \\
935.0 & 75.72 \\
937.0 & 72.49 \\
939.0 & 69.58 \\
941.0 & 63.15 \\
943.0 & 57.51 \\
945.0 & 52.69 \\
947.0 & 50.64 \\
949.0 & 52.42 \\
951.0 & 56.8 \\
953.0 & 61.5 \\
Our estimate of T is 72.57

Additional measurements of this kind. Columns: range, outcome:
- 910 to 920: 59.59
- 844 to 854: 64.95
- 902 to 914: 60.39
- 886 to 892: 78.32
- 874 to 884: 77.82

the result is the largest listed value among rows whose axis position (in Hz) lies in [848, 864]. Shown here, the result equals 54.58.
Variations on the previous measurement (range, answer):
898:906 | 67.36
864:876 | 69.97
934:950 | 75.72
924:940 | 78.58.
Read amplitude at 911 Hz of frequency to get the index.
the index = 53.49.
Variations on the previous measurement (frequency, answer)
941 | 63.15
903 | 60.39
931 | 78.31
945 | 52.69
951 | 56.8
